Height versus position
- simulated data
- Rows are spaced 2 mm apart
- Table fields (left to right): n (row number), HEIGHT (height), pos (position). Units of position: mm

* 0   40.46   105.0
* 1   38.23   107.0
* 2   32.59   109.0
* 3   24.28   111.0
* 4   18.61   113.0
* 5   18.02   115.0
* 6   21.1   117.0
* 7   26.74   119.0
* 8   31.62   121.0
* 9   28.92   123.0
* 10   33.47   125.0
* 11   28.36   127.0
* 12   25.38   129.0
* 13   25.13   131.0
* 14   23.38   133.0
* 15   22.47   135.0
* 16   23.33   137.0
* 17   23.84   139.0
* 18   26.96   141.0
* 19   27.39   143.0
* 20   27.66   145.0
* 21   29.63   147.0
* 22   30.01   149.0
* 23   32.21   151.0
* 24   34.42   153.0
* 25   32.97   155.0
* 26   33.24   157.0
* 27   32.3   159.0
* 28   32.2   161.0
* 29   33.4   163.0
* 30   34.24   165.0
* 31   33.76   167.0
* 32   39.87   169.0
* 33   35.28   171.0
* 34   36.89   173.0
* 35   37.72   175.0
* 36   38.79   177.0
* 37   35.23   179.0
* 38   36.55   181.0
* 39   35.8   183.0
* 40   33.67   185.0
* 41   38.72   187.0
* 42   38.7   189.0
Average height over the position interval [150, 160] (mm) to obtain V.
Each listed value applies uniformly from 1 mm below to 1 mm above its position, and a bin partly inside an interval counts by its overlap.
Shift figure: 33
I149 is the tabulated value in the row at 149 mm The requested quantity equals 30.01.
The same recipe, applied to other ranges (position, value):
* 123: 28.92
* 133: 23.38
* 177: 38.79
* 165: 34.24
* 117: 21.1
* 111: 24.28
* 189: 38.7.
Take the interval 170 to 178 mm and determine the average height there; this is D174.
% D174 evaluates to 37.2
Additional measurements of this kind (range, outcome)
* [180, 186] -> 35.3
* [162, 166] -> 33.8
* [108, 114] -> 25.2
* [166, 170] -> 36.8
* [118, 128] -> 29.8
